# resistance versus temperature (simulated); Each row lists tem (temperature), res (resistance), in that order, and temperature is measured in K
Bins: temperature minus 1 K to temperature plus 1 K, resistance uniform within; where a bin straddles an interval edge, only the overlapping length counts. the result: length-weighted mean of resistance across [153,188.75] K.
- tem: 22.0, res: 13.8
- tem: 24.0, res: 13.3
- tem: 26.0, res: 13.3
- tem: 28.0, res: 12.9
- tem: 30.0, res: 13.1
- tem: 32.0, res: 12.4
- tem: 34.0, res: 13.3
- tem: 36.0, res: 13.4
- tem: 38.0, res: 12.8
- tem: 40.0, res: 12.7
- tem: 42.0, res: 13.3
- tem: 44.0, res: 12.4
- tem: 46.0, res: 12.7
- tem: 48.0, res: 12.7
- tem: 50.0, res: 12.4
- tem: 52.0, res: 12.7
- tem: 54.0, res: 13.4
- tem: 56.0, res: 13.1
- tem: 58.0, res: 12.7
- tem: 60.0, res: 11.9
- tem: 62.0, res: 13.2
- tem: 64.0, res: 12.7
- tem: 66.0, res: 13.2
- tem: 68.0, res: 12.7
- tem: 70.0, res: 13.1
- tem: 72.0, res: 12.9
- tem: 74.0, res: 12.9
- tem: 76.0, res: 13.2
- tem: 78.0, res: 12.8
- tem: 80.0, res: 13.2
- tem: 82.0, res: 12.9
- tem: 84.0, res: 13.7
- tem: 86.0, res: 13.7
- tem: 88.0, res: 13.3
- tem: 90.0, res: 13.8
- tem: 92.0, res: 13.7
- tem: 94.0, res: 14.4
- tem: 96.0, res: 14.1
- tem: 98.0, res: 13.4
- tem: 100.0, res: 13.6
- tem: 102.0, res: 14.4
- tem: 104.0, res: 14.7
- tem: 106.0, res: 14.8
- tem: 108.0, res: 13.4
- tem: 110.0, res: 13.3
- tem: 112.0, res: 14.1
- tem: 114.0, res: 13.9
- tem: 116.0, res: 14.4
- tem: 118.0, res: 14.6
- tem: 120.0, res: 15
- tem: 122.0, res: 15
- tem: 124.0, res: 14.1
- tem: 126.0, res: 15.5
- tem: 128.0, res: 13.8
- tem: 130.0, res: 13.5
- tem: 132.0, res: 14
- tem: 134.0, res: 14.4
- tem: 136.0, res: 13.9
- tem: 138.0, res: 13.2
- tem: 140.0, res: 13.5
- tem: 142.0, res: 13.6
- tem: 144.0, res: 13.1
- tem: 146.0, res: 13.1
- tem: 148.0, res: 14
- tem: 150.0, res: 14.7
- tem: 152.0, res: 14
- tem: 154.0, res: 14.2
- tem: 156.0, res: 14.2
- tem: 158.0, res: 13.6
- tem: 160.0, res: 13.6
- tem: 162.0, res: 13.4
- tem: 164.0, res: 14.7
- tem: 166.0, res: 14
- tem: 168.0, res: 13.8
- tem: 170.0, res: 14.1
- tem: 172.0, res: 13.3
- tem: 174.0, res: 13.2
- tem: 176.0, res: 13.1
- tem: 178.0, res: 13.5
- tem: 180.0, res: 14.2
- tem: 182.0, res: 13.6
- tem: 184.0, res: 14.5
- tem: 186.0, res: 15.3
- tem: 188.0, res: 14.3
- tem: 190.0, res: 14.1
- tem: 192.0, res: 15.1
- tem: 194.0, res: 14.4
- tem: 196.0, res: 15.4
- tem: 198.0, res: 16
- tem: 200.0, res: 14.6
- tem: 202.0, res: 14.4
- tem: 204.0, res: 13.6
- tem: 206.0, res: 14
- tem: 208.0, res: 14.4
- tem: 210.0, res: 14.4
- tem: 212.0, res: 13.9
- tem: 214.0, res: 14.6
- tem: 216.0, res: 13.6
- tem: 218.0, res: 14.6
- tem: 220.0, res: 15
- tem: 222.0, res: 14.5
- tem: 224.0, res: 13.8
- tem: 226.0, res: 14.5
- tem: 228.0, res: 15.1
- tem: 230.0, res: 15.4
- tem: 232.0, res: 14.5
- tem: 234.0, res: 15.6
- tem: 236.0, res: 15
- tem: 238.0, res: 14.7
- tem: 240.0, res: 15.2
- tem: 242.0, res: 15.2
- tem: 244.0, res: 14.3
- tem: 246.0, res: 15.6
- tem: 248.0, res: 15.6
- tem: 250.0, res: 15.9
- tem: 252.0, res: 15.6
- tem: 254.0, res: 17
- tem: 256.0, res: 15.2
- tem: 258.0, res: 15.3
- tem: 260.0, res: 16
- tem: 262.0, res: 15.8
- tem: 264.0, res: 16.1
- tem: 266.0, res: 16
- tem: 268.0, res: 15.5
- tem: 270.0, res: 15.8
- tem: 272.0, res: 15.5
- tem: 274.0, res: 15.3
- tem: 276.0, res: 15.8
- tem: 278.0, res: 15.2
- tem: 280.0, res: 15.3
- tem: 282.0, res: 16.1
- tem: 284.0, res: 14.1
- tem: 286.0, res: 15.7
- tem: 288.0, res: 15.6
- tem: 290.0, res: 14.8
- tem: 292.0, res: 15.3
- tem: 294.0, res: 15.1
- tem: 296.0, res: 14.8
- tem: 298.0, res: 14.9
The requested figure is 13.9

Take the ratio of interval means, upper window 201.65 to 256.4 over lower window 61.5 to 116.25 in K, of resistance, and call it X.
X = 1.09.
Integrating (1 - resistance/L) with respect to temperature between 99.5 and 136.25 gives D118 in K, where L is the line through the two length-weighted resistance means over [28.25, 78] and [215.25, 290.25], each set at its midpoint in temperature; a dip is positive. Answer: -1.6 K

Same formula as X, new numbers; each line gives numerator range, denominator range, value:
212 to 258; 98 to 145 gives 1.07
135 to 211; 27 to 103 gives 1.07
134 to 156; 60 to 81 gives 1.07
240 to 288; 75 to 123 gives 1.12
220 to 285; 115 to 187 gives 1.10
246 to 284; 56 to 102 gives 1.18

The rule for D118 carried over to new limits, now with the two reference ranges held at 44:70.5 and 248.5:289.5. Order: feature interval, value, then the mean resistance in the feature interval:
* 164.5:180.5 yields 0.74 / 13.7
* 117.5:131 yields -0.80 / 14.5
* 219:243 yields 0.39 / 14.9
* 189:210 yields 0.15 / 14.6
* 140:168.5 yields 0.49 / 13.8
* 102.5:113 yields -0.48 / 14.1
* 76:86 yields -0.08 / 13.2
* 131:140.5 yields 0.02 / 13.8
